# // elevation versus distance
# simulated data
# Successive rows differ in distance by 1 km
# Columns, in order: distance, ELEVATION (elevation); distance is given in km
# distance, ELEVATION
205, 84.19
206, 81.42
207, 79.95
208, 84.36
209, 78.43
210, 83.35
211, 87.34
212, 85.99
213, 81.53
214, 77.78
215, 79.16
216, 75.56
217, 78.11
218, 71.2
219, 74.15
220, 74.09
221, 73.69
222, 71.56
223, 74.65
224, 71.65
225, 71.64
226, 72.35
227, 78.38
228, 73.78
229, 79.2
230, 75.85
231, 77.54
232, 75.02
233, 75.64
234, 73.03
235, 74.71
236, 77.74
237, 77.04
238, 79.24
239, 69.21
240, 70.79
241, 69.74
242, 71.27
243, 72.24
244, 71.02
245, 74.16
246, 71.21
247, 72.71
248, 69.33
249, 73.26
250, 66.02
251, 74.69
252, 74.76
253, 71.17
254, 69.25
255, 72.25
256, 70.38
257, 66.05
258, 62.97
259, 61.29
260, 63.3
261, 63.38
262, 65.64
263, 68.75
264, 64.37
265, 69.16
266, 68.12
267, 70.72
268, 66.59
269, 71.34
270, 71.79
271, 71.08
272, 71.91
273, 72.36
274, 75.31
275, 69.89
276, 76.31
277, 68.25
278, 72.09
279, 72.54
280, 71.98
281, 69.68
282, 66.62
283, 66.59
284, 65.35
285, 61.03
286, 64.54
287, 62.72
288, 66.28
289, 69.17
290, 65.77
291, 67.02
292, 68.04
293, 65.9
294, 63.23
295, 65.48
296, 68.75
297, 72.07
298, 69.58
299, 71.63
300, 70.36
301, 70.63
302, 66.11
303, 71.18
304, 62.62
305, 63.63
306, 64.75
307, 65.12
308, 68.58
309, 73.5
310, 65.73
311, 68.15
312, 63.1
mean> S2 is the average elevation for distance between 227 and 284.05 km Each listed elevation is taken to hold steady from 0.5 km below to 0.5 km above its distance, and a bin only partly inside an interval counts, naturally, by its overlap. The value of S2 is 71.1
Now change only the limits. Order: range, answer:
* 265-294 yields 68.8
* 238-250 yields 71.5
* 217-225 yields 73.2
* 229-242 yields 74.7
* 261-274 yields 69.3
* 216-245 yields 74.1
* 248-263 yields 68.2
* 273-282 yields 71.7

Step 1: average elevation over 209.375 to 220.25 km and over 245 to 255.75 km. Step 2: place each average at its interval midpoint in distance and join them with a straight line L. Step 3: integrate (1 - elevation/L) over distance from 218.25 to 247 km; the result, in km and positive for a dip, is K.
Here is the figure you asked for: 0.5 km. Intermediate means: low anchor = 79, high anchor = 71.6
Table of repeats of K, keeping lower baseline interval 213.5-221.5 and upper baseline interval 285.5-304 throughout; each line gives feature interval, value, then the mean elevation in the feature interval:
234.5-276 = 0.7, 70.5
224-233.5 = -0.1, 75.3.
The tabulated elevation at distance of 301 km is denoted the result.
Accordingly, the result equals 70.63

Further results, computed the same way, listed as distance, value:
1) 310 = 65.73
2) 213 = 81.53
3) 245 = 74.16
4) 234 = 73.03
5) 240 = 70.79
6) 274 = 75.31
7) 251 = 74.69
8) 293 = 65.9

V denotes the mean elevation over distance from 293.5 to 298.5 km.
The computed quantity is 67.8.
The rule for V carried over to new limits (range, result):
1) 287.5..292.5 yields 67.3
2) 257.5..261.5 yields 62.7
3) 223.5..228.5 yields 73.6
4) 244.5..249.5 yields 72.1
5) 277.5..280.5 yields 72.2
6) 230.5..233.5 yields 76.1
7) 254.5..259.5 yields 66.6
